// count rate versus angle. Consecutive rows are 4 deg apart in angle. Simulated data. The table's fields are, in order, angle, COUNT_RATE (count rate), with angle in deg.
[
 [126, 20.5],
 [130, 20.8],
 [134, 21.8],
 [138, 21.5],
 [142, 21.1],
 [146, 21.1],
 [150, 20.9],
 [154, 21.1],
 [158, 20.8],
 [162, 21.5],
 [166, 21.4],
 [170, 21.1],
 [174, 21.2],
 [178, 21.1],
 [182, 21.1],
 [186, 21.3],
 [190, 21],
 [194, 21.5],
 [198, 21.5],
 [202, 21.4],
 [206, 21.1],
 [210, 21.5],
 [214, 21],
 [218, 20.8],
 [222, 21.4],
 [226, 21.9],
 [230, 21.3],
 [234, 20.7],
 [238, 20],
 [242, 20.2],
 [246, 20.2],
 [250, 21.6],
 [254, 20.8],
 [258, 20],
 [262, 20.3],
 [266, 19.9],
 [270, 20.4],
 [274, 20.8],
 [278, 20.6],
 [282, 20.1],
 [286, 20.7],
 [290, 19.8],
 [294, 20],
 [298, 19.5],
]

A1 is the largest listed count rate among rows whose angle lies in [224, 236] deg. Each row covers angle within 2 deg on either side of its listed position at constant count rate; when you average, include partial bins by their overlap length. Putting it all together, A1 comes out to 21.9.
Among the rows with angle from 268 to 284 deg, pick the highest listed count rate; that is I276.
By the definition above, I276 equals 20.8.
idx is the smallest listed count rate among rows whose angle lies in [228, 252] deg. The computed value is 20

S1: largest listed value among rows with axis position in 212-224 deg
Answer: 21.4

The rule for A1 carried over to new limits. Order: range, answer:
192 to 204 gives 21.5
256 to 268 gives 20.3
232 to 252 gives 21.6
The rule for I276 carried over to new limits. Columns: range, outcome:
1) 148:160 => 21.1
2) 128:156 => 21.8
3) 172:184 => 21.2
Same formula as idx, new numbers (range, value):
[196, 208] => 21.1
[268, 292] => 19.8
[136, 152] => 20.9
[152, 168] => 20.8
